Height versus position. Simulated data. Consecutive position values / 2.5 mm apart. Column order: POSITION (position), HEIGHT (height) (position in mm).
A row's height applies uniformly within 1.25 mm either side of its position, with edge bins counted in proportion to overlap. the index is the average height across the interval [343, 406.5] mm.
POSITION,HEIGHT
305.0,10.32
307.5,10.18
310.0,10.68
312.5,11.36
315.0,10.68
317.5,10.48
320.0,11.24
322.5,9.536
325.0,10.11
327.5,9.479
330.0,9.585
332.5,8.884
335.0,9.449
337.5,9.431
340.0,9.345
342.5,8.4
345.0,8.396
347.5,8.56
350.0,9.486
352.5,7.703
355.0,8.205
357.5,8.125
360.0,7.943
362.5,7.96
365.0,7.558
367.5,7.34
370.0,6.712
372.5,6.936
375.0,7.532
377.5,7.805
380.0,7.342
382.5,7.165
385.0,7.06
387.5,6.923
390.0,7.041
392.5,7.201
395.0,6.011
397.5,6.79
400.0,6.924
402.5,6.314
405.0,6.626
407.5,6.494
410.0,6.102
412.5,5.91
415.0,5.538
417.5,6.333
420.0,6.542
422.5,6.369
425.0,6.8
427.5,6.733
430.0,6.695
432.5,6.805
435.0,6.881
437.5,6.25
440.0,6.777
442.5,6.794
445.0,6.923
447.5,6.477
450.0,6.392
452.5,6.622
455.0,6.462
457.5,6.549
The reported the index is 7.43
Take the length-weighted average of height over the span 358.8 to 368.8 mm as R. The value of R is 7.69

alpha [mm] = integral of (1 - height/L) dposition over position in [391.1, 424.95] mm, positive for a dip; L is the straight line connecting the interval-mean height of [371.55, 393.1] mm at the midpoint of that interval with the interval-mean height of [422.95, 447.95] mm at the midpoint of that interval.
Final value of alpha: 2.7 mm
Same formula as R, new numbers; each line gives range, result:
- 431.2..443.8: 6.7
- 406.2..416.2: 6.02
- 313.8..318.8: 10.6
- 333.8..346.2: 9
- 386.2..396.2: 6.8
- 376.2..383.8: 7.44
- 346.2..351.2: 9.01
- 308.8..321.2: 10.9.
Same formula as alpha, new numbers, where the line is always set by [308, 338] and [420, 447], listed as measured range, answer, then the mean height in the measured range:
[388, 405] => 2.42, 6.72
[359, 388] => 3.99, 7.36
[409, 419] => 1.79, 5.98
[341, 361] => 1.87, 8.37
